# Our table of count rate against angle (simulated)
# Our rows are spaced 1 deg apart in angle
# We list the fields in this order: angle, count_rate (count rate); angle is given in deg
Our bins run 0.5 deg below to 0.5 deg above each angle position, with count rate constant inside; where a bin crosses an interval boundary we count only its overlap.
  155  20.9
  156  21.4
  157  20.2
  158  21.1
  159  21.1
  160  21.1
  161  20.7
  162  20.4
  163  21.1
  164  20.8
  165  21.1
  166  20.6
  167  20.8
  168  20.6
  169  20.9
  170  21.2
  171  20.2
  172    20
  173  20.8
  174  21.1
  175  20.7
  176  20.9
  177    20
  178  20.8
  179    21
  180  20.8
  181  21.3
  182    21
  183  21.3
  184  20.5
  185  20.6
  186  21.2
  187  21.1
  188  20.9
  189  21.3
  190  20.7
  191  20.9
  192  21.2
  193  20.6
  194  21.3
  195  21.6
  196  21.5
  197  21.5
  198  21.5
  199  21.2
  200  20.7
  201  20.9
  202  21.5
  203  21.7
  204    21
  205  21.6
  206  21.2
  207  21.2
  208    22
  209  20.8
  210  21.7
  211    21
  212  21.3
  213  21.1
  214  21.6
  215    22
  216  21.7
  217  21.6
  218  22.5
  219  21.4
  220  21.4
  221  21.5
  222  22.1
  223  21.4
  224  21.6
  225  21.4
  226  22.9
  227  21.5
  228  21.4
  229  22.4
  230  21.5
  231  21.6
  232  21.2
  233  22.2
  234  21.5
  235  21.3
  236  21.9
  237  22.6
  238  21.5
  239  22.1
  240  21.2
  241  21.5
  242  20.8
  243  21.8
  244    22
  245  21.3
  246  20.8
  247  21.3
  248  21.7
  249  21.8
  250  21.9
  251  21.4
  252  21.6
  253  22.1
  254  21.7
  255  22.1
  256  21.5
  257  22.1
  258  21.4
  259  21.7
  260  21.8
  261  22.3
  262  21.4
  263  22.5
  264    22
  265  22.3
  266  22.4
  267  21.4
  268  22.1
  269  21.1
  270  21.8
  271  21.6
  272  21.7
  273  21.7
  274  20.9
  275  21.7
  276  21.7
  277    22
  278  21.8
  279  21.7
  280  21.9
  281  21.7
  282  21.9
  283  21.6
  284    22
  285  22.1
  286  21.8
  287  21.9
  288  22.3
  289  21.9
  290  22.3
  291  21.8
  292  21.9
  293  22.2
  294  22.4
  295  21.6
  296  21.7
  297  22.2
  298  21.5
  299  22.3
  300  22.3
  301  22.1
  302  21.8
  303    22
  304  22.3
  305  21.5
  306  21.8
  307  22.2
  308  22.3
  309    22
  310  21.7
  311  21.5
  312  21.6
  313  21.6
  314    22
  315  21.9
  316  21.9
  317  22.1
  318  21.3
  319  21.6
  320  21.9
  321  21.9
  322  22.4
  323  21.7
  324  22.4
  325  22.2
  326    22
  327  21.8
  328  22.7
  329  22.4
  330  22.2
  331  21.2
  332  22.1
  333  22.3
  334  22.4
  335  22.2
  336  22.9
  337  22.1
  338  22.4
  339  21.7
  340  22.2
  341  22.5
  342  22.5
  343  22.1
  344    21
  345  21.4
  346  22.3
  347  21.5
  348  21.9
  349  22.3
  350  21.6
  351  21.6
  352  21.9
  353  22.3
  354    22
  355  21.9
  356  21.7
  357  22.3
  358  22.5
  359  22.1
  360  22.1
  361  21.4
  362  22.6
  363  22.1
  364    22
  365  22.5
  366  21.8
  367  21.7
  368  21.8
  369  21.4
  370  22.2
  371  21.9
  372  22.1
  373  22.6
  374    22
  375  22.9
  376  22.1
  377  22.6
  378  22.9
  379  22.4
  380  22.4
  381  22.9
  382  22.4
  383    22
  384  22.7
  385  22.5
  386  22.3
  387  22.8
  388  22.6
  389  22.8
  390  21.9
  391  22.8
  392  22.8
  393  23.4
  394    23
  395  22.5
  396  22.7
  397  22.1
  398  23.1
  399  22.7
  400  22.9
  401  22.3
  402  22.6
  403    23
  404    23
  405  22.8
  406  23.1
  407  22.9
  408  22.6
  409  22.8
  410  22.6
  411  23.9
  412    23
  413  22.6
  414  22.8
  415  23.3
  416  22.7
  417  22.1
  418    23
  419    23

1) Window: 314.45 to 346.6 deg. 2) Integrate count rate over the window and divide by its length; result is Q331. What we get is 22.1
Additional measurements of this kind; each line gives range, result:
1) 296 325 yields 21.9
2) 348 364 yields 22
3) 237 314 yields 21.8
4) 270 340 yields 21.9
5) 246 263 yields 21.7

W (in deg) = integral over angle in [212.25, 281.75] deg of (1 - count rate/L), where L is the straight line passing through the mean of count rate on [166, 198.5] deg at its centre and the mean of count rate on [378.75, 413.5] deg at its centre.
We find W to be -0.8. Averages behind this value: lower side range 20.9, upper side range 22.7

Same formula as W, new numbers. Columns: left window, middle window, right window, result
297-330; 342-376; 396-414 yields 0.6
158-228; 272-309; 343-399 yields -0.3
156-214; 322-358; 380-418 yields 0.3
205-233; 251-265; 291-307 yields 0.0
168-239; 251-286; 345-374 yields -0.3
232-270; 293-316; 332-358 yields 0.0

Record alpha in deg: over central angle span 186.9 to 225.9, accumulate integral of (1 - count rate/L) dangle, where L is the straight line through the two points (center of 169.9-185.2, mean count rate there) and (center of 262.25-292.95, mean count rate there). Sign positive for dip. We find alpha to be -0.6 deg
